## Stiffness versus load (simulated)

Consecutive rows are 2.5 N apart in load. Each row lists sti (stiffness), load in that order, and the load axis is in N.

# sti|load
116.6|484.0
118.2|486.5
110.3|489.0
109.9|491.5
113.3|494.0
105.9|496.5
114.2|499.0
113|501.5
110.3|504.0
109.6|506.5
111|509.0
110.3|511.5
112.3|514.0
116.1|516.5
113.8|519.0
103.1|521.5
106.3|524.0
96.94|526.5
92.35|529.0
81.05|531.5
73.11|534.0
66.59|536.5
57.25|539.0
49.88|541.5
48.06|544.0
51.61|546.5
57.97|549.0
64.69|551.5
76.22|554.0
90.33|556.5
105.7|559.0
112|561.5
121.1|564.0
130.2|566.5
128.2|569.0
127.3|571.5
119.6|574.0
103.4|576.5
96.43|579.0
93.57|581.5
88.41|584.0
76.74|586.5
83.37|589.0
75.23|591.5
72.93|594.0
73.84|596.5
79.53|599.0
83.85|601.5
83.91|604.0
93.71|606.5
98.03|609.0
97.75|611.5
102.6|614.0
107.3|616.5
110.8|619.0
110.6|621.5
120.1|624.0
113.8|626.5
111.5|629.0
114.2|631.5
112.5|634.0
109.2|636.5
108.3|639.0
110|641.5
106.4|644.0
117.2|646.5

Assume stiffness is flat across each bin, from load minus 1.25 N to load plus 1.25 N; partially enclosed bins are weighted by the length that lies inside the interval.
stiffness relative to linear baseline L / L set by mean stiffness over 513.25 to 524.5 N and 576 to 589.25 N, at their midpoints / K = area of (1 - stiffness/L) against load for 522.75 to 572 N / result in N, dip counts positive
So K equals 7.0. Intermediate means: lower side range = 110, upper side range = 90.1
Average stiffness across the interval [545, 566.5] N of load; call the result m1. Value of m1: 87.2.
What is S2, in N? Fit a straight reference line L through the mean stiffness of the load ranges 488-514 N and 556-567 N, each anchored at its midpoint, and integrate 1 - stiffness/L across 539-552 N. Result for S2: 6.7 N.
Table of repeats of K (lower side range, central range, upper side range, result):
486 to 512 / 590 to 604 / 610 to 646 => 4.1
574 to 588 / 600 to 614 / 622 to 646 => 1.5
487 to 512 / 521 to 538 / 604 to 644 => 3.5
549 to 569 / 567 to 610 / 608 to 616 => 2.7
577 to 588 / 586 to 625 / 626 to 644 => 2.9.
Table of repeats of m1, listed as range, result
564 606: 95.5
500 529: 109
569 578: 118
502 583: 95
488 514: 111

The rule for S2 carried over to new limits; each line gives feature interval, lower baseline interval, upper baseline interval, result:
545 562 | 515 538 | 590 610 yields 2.2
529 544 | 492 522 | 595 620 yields 5.6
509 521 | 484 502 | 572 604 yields -0.6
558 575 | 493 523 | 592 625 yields -3.3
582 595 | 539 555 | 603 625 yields 0.8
